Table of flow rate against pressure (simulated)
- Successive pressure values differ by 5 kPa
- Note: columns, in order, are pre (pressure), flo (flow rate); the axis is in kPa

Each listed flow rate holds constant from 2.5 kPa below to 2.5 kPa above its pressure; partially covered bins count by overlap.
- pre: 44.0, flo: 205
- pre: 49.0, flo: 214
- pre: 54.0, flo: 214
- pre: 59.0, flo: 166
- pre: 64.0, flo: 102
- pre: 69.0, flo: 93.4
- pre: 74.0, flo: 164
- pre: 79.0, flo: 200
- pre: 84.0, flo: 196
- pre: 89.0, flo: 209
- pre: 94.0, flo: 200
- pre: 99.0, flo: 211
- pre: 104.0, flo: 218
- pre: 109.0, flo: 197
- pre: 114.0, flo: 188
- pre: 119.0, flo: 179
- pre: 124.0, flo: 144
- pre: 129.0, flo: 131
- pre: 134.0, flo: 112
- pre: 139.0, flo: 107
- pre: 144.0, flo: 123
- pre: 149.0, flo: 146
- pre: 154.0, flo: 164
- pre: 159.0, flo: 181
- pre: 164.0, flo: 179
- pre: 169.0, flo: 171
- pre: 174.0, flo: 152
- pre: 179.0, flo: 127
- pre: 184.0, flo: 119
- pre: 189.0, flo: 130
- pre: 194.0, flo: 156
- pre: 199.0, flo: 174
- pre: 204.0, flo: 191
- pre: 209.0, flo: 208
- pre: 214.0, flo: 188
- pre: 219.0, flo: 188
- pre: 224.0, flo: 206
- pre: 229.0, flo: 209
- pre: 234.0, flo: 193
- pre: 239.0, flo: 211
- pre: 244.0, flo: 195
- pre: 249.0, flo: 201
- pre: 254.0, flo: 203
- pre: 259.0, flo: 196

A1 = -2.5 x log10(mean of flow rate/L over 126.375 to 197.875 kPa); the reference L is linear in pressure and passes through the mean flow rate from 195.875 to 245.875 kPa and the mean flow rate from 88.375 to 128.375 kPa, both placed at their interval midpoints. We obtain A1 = 0.32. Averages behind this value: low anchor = 190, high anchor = 196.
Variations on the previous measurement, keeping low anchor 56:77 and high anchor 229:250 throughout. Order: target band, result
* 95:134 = -0.17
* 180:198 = 0.30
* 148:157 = 0.07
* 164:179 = 0.11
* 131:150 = 0.33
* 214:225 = 0.00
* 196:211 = -0.01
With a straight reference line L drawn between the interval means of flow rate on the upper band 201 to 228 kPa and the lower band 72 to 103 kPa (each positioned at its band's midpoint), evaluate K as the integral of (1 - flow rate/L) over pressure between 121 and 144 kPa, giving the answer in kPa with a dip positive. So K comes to 8.5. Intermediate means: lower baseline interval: 198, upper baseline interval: 196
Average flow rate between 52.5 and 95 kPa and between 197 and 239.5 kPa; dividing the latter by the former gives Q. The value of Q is 1.2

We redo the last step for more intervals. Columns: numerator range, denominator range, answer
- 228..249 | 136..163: 1.38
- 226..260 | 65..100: 1.14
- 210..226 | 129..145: 1.68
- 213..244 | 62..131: 1.14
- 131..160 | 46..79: 0.84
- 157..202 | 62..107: 0.87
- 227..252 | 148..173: 1.20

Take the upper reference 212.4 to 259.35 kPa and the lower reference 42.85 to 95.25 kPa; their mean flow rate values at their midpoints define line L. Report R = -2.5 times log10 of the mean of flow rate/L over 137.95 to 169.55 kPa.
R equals 0.22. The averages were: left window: 177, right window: 199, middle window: 154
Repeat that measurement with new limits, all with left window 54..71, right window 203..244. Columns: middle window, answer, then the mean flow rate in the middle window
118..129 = 0.049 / 152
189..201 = 0.193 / 157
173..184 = 0.335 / 133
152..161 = 0.001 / 172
